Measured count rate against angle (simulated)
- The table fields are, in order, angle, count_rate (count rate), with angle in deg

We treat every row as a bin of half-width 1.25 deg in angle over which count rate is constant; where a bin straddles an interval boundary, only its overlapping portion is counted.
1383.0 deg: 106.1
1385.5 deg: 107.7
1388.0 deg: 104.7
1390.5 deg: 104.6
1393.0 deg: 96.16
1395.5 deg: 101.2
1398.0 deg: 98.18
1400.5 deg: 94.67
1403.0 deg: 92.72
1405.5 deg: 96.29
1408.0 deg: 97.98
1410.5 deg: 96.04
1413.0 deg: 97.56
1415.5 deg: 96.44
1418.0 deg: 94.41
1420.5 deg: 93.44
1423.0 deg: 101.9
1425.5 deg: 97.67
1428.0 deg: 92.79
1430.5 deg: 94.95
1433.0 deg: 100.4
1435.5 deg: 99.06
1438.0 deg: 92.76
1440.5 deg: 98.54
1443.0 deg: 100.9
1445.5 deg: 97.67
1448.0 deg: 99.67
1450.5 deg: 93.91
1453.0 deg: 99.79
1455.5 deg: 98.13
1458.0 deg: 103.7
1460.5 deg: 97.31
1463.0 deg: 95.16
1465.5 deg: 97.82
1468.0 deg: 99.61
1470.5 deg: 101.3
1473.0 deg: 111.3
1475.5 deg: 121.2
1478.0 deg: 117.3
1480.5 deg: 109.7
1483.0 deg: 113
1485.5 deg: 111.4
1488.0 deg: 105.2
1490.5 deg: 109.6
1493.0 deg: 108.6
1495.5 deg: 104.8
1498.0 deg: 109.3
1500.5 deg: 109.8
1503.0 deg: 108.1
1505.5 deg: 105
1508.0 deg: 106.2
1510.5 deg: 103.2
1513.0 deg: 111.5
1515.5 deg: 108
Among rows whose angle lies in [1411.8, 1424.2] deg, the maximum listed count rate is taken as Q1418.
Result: 101.9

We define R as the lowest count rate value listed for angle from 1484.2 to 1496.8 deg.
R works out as 104.8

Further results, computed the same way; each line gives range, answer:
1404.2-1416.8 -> 96.04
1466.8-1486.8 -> 99.61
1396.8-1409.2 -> 92.72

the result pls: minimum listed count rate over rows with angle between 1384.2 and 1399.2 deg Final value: 96.16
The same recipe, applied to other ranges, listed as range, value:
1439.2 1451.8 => 93.91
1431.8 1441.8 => 92.76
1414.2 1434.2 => 92.79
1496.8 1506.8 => 105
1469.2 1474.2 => 101.3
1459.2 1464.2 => 95.16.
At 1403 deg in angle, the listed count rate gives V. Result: 92.72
